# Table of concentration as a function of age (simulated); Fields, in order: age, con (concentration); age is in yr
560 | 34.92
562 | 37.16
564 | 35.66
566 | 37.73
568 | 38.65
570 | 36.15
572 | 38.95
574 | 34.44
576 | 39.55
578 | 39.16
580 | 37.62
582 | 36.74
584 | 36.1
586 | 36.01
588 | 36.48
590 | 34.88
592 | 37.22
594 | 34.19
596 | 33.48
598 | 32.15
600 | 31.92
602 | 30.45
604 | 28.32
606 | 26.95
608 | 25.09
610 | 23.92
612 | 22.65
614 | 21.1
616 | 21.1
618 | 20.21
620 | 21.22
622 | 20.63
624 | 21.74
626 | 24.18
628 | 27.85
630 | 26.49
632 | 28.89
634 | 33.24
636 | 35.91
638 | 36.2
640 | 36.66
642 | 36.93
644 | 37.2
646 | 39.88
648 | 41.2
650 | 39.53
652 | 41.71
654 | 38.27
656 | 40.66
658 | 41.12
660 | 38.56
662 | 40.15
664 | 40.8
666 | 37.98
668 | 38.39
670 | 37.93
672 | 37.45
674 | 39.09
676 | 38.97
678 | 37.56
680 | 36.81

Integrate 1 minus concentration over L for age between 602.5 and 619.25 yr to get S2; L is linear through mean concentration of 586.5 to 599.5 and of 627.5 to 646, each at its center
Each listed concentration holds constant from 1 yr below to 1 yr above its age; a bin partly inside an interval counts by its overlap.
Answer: 5.12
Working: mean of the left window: 34.7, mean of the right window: 33.8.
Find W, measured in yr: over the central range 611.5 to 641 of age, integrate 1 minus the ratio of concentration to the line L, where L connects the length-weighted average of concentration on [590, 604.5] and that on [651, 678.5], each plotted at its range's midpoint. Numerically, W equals 7.5 yr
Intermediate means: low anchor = 32.8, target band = 26.6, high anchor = 39.2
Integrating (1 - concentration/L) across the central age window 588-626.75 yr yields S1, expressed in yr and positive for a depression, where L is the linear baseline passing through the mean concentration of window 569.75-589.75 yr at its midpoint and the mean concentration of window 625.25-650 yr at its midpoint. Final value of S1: 9.3 yr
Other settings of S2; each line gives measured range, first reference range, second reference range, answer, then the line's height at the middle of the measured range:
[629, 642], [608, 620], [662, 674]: -2.01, 28.7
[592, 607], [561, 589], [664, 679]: 2.40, 37.5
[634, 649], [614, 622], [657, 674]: -3.81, 29.9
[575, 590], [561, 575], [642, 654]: 0.08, 37.4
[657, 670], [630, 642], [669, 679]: -0.85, 37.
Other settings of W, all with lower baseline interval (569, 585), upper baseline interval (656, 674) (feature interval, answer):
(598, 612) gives 3.8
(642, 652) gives -0.2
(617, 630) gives 5.2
